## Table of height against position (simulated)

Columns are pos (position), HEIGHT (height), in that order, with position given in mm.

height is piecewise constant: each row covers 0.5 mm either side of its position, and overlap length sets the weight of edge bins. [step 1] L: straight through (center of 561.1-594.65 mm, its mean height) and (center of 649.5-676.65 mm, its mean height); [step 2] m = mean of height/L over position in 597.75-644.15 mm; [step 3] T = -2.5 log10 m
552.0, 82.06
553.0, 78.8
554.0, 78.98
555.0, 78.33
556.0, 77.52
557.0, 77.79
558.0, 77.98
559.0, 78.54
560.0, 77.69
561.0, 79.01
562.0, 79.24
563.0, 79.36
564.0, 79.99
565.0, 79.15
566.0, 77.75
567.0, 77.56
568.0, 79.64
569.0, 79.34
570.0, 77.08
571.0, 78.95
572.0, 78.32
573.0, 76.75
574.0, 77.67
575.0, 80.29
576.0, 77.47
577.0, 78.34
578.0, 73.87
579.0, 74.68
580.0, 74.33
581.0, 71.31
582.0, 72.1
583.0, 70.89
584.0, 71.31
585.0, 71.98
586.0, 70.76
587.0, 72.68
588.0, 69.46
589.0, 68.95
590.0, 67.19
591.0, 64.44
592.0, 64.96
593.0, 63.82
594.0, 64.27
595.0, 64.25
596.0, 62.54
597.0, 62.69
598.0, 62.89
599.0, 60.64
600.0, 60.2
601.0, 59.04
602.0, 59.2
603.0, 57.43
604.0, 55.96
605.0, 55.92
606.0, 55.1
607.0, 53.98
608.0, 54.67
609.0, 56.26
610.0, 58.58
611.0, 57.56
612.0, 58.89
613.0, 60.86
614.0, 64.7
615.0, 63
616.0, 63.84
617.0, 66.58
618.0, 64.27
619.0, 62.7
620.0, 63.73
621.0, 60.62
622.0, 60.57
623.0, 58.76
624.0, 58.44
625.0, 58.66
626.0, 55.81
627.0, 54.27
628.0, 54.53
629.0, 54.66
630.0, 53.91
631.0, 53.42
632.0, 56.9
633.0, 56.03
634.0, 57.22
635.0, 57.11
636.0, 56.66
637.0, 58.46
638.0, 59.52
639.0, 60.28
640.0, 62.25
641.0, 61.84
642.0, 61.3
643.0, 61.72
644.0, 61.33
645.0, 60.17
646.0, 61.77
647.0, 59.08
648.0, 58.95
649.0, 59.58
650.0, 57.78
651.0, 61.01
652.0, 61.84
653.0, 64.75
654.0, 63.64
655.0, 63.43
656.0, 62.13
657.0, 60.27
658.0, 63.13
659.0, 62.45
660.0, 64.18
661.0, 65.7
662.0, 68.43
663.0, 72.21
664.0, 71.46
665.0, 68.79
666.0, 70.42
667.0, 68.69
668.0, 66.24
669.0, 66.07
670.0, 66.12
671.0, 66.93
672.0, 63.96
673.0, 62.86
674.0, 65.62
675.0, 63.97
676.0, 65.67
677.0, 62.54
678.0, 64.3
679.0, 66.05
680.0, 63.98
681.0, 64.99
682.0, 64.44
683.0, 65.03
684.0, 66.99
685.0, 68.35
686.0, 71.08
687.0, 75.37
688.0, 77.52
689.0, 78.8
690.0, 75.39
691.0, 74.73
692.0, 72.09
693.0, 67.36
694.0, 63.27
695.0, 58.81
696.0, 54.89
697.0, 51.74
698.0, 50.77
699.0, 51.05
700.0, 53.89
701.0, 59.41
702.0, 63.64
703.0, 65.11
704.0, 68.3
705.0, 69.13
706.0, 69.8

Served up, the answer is 0.18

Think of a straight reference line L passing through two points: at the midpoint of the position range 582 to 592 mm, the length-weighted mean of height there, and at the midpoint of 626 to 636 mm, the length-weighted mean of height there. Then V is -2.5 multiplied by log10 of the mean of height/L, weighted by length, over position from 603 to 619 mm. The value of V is 0.04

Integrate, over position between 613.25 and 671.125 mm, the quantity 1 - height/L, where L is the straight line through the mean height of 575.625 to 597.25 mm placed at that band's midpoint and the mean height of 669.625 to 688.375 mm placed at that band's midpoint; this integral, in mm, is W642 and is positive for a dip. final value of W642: 5.2 mm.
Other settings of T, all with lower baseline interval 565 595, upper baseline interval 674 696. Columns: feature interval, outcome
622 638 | 0.24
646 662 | 0.12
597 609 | 0.24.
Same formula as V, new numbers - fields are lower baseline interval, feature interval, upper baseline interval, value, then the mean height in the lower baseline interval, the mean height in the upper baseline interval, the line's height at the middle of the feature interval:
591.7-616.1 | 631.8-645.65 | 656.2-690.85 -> 0.07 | 59.9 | 67.3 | 63.6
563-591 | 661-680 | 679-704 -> 0.00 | 75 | 65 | 66.9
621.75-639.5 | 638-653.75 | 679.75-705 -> -0.04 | 56.9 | 65.2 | 58.9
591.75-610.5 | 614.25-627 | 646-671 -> 0.00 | 59.5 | 64.4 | 61.2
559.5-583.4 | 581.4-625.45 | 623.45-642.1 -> 0.07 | 77.1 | 57.4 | 66.8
